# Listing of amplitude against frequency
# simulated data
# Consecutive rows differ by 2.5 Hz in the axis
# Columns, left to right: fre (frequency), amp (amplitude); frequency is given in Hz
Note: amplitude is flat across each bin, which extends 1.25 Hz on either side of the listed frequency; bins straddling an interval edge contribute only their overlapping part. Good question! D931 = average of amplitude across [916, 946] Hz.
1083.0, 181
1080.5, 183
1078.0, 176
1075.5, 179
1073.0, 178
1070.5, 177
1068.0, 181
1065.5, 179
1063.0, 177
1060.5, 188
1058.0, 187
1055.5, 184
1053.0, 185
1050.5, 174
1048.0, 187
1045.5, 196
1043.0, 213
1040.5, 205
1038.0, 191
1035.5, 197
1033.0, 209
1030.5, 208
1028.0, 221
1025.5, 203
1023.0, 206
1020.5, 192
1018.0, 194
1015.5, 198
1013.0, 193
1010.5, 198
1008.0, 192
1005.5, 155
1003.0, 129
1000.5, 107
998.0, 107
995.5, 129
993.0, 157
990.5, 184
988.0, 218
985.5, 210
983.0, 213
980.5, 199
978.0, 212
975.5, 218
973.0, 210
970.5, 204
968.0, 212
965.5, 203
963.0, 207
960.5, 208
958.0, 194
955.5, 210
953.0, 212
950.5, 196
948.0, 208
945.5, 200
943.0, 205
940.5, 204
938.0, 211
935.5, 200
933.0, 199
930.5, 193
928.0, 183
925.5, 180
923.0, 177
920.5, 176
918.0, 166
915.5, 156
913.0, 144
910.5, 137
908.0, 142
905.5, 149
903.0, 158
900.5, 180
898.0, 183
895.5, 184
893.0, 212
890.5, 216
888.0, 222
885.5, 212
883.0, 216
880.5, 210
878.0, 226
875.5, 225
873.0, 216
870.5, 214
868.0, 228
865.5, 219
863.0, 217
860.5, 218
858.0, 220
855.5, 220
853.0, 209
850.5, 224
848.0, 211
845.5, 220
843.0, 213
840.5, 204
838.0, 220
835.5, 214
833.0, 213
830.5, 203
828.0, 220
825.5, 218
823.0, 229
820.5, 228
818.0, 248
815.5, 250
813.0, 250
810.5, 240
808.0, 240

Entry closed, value 190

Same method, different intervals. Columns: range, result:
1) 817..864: 218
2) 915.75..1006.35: 189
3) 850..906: 208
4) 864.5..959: 194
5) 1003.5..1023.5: 188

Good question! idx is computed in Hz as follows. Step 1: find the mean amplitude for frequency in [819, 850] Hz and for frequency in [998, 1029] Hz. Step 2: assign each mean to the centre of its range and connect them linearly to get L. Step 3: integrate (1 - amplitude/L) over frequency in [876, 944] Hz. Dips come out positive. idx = 4.63 Hz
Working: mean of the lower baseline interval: 217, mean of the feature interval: 187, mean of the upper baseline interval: 179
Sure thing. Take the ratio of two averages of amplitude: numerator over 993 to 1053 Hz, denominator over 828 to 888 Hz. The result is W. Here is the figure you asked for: 0.8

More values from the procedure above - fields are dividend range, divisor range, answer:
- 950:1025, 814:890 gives 0.86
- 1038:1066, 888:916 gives 1.10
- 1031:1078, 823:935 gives 0.94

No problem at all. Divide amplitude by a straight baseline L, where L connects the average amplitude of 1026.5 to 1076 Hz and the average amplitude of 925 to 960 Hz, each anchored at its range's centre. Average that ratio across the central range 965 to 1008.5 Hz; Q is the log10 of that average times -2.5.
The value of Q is 0.09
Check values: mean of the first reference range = 200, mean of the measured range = 180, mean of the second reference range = 191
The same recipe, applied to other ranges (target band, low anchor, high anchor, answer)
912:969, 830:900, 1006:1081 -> 0.06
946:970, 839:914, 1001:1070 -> -0.05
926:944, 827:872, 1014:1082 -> 0.04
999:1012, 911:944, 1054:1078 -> 0.17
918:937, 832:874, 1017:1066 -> 0.12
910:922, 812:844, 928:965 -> 0.30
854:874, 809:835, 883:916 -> -0.09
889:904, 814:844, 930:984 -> 0.13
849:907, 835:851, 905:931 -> -0.09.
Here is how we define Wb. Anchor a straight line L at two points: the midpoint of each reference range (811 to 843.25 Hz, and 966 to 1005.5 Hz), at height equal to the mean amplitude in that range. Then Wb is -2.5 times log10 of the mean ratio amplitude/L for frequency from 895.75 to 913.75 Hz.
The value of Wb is 0.27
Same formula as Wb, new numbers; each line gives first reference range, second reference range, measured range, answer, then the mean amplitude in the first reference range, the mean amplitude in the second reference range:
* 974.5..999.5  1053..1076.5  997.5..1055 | -0.022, 184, 181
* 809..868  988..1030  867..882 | -0.037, 222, 175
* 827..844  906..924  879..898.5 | -0.189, 212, 156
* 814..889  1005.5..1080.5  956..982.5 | -0.026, 220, 191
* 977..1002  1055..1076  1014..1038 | -0.147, 173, 181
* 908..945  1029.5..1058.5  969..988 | -0.129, 180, 195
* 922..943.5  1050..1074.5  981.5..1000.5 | 0.114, 195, 181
